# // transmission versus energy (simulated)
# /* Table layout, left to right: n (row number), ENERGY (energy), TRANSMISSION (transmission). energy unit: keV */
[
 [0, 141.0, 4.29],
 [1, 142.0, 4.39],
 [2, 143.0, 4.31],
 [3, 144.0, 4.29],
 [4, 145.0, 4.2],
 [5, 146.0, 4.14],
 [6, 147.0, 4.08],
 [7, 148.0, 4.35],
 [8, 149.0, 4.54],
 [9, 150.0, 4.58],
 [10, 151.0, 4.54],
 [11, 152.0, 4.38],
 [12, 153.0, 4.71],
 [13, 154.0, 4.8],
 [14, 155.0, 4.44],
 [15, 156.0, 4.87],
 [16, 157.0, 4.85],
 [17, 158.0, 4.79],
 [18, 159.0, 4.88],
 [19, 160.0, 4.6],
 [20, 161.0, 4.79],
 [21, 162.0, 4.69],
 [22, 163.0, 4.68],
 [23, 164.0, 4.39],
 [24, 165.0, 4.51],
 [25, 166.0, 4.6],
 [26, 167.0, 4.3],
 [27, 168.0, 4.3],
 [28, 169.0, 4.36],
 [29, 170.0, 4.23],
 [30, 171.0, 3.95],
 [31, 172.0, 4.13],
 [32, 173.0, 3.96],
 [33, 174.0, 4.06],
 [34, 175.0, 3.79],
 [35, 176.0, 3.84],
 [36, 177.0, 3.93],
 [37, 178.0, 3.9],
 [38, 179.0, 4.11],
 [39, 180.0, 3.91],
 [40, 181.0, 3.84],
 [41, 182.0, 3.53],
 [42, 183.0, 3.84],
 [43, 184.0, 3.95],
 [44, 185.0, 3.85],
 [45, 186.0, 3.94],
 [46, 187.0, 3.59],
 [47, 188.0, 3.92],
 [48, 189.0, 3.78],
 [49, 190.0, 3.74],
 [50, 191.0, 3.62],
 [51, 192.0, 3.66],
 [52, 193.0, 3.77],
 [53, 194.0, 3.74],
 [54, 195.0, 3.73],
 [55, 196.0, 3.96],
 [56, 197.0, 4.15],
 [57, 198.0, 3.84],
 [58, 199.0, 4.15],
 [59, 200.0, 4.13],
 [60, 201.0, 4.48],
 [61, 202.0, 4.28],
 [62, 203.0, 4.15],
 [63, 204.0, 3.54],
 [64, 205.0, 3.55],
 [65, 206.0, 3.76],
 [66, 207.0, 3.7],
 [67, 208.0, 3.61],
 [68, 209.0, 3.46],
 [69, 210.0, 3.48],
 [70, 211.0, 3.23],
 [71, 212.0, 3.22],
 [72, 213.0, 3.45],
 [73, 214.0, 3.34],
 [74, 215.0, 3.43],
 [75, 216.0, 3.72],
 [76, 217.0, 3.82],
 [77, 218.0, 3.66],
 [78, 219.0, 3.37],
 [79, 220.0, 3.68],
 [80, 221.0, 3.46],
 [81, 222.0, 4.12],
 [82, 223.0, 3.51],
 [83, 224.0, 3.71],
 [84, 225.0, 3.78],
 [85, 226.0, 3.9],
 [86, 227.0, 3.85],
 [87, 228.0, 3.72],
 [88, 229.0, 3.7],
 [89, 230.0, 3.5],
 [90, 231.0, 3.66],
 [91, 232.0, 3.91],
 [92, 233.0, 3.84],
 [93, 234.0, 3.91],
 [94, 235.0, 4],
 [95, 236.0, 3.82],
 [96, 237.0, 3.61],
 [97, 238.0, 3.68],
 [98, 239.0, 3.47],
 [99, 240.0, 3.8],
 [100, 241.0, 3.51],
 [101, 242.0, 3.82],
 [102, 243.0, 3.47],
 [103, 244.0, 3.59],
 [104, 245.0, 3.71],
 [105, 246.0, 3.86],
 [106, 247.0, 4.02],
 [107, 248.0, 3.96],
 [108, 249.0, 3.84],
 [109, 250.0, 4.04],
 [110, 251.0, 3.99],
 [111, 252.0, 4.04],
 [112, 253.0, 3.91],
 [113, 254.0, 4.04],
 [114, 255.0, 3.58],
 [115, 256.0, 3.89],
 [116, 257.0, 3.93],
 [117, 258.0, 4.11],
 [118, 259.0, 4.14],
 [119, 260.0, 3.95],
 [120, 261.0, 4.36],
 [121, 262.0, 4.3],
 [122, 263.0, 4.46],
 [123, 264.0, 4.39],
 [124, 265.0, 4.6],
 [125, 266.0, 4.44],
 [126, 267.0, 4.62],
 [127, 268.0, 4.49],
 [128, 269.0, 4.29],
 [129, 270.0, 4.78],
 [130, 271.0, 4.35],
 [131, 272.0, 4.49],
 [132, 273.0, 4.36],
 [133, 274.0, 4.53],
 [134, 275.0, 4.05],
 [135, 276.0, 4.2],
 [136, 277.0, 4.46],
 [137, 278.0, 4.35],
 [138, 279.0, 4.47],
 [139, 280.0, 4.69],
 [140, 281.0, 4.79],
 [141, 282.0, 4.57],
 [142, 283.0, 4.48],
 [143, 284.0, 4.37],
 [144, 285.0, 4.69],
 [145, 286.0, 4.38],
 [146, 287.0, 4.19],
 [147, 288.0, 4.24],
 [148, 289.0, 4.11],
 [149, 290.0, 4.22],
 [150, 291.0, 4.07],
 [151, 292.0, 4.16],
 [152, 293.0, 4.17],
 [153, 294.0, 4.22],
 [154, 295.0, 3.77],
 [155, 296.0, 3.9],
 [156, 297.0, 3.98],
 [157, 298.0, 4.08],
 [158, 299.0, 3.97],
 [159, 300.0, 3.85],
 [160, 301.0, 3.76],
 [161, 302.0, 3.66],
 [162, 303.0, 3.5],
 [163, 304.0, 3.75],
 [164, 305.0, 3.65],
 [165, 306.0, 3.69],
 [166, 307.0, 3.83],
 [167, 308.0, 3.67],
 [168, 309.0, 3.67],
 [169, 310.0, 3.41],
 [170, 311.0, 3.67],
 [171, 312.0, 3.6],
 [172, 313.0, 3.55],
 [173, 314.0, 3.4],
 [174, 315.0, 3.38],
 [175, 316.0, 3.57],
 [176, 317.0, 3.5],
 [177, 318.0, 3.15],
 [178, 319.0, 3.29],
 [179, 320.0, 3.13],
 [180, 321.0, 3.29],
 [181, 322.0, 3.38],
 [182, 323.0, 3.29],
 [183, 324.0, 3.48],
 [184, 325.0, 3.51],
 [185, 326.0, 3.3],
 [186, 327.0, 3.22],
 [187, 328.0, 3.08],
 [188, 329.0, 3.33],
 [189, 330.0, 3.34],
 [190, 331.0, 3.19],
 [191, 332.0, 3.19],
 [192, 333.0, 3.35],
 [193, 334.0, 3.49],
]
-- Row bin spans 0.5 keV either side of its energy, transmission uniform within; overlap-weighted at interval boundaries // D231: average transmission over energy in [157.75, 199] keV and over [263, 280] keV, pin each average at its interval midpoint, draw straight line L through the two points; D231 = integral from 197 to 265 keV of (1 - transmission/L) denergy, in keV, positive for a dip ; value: 7.4 keV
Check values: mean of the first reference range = 4.07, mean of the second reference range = 4.44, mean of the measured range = 3.81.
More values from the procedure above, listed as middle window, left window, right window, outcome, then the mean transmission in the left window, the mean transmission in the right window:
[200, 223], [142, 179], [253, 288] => 3.66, 4.38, 4.34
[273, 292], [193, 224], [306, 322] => -4.40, 3.72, 3.48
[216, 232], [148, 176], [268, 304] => 2.36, 4.46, 4.23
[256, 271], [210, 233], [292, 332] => -3.05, 3.63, 3.57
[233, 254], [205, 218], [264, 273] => 1.34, 3.53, 4.49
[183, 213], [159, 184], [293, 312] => 2.32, 4.19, 3.78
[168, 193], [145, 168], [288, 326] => 2.94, 4.55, 3.69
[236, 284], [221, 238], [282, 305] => -2.68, 3.77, 4.07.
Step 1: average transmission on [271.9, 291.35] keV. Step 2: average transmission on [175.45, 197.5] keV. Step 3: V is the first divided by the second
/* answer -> 1.14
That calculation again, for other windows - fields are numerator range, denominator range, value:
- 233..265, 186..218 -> 1.05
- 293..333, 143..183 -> 0.82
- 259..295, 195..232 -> 1.17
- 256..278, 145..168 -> 0.95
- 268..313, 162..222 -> 1.06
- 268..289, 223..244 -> 1.19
